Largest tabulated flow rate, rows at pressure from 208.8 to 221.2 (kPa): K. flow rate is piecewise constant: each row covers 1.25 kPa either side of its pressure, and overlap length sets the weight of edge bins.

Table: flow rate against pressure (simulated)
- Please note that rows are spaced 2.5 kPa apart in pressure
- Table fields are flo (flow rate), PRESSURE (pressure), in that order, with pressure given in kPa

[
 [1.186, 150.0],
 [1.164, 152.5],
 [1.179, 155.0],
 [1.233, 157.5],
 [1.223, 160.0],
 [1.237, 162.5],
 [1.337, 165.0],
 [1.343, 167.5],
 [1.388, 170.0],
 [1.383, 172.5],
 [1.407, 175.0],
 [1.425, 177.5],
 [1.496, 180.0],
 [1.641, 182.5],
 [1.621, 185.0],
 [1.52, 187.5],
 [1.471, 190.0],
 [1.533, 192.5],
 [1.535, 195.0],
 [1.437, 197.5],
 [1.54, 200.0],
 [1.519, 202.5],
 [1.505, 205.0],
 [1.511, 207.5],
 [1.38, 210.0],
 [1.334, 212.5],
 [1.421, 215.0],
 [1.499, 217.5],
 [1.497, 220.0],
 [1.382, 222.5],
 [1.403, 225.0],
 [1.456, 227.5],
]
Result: 1.499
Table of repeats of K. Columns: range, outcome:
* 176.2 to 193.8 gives 1.641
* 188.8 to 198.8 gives 1.535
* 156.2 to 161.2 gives 1.233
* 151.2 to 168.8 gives 1.343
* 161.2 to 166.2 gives 1.337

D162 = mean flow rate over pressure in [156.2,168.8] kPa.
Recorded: 1.27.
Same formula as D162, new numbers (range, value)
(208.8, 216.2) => 1.38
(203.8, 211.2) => 1.47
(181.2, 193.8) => 1.56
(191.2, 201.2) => 1.51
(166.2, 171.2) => 1.36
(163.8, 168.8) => 1.34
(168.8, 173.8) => 1.39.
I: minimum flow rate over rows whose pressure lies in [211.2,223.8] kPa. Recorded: 1.334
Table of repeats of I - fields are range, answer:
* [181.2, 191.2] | 1.471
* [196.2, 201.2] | 1.437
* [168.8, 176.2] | 1.383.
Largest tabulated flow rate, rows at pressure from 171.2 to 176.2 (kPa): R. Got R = 1.407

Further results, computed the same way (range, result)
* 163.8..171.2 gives 1.388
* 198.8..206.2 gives 1.54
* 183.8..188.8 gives 1.621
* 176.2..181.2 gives 1.496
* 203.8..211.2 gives 1.511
